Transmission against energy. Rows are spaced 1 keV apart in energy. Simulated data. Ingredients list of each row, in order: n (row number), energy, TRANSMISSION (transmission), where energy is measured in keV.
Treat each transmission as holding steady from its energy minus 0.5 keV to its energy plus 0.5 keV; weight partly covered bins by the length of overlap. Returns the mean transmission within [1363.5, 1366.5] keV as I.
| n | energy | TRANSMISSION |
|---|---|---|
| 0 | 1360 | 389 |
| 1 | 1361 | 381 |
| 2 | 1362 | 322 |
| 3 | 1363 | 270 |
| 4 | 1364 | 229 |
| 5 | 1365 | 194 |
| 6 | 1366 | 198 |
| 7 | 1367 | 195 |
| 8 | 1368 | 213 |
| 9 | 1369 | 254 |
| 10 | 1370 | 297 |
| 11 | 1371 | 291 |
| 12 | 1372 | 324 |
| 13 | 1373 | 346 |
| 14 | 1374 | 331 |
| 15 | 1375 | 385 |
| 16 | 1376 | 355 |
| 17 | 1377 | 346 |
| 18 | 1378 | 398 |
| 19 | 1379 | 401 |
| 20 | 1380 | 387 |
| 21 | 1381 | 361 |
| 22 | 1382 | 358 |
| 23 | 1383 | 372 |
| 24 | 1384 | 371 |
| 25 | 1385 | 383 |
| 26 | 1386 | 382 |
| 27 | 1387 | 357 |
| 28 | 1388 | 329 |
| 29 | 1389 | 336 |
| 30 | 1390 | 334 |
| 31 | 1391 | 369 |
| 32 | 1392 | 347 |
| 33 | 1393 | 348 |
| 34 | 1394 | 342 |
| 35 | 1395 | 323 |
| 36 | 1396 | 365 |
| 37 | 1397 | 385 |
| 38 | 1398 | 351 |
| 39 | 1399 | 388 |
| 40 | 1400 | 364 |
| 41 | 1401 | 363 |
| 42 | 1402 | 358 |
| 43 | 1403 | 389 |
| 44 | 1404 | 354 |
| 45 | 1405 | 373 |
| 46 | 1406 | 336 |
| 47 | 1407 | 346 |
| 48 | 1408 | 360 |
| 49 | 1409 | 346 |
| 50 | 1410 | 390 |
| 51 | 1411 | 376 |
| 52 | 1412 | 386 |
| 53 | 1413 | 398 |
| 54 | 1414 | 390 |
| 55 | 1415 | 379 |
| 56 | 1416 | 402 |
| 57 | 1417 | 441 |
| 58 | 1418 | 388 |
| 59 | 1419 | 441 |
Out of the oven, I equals 207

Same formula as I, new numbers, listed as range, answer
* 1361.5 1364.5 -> 274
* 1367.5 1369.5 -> 234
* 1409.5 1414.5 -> 388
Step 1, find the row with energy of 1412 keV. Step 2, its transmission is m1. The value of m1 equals 386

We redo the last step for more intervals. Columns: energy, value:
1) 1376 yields 355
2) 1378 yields 398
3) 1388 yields 329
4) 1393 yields 348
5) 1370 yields 297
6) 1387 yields 357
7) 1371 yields 291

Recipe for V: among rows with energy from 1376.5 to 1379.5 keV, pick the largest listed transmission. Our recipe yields 401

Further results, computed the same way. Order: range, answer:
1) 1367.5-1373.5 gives 346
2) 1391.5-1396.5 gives 365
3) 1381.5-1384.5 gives 372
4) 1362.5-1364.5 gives 270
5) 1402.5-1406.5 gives 389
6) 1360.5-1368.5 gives 381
